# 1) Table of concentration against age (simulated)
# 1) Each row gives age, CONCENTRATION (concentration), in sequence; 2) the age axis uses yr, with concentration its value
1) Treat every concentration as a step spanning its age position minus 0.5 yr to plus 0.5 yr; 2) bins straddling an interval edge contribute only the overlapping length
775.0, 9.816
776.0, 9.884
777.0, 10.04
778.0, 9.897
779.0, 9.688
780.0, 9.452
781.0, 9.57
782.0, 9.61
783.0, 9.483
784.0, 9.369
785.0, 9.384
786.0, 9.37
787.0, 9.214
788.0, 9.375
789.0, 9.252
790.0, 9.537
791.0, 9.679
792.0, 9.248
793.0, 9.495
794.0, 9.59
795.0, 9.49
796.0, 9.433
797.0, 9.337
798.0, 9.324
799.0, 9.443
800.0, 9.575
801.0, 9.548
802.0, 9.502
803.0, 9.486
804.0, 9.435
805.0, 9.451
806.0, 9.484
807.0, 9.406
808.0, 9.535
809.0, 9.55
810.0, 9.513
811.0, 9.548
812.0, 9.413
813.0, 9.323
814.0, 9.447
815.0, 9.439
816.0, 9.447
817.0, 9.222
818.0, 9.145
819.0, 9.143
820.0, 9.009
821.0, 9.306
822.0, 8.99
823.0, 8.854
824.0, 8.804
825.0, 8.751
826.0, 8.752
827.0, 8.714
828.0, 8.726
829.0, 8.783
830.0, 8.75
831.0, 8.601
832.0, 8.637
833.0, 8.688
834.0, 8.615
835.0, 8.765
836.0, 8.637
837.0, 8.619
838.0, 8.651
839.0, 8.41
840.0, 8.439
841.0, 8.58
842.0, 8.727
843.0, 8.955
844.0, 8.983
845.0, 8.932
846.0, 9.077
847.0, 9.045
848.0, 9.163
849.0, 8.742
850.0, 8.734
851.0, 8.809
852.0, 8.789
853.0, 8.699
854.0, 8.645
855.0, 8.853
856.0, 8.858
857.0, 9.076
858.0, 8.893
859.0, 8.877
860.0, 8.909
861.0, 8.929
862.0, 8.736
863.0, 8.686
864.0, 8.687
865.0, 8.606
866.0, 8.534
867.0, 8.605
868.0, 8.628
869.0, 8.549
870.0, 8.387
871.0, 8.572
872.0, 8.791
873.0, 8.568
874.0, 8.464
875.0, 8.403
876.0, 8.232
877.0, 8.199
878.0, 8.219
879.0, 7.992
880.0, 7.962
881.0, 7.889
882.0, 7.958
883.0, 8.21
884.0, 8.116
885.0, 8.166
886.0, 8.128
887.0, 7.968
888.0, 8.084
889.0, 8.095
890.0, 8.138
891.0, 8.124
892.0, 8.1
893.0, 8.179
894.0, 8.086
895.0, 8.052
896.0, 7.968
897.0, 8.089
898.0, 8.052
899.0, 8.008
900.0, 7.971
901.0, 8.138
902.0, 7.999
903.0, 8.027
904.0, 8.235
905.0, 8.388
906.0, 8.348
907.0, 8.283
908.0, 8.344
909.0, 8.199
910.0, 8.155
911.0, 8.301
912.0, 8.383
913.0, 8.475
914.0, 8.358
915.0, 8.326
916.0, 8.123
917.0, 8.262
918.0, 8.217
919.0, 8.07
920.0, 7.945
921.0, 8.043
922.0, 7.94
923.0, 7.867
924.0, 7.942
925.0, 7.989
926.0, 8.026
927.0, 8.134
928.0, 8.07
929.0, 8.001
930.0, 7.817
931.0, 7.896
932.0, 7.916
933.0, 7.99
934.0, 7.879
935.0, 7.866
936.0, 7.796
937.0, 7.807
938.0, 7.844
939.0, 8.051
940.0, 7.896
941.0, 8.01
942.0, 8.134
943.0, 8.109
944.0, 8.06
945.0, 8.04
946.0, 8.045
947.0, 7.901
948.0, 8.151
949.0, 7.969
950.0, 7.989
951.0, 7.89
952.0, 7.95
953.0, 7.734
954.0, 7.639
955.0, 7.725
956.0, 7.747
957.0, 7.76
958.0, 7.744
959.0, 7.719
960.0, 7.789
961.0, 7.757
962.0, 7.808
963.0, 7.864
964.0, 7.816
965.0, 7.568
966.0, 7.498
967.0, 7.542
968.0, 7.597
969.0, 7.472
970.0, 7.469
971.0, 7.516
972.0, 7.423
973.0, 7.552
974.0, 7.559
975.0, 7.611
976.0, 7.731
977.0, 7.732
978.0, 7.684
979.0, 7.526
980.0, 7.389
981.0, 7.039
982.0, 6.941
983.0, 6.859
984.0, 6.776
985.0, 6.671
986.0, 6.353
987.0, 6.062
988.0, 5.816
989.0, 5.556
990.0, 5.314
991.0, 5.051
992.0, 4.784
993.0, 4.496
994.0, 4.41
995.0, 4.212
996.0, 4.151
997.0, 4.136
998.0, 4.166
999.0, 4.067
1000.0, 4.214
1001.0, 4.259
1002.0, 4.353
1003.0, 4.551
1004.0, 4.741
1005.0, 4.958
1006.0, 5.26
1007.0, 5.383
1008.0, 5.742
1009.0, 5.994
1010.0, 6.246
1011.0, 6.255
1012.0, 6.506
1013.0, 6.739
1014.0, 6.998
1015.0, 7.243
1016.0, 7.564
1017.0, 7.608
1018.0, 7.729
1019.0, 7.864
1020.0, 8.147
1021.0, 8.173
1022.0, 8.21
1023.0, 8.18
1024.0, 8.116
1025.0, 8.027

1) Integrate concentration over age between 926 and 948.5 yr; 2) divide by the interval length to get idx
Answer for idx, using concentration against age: 7.97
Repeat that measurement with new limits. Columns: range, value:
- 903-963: 8.01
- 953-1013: 6.41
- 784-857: 9.1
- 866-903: 8.2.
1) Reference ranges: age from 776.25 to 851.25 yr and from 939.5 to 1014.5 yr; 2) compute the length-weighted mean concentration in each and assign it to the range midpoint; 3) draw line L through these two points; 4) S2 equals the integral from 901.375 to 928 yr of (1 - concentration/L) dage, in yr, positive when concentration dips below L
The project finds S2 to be -1.8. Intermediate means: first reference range 9.18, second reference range 6.71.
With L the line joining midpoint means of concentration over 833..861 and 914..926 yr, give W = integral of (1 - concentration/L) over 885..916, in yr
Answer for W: 0.4 yr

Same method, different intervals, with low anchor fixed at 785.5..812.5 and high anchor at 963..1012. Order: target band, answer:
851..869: -0.8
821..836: 0.3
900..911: -0.9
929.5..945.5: -2.1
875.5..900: -0.6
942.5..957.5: -2.5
